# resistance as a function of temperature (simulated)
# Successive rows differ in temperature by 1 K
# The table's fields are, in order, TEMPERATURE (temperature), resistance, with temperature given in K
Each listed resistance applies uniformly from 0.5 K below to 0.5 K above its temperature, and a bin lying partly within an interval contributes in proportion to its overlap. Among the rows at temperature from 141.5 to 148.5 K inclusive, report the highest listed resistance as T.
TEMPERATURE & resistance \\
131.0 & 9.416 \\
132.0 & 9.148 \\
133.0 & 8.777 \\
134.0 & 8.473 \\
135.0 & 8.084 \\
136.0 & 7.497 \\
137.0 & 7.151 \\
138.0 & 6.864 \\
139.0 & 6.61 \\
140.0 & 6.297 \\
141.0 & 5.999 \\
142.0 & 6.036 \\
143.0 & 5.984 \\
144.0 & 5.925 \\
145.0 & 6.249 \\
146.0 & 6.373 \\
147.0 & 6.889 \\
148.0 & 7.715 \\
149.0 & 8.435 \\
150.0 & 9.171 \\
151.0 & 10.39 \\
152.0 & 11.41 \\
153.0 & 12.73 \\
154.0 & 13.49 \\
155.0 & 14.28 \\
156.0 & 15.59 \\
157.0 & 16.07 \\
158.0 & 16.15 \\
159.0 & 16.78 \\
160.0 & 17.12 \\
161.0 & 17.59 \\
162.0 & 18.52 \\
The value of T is 7.715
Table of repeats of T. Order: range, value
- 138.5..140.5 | 6.61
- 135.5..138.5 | 7.497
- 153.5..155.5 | 14.28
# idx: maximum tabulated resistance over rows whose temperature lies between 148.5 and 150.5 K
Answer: 9.171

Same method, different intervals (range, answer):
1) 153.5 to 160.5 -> 17.12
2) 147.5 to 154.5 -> 13.49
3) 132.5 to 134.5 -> 8.777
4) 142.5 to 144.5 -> 5.984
